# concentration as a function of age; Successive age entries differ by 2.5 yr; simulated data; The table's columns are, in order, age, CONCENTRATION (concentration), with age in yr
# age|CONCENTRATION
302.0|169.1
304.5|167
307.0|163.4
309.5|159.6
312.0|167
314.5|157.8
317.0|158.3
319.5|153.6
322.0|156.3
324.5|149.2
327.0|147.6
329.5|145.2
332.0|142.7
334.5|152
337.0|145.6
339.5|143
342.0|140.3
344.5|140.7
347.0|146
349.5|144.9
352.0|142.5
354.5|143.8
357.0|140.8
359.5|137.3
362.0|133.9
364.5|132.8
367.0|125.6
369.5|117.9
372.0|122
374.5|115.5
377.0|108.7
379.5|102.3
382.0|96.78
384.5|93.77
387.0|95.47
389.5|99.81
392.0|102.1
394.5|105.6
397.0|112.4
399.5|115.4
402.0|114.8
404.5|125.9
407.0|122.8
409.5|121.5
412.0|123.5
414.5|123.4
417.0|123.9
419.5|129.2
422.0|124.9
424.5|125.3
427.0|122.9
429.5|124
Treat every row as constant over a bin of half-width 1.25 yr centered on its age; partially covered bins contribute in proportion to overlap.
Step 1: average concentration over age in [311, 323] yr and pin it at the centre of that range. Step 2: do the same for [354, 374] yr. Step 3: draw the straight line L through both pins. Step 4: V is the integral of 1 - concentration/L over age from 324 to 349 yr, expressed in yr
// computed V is 0.3 yr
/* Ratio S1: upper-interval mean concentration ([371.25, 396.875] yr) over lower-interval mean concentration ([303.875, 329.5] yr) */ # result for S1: 0.66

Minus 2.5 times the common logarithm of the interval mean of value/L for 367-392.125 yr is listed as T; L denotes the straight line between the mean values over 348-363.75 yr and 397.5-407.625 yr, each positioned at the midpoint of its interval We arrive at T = 0.21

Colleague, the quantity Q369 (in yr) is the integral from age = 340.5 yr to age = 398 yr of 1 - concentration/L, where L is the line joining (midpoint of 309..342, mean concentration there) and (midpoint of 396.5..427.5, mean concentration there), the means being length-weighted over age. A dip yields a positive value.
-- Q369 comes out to 6.4 yr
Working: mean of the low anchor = 152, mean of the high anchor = 122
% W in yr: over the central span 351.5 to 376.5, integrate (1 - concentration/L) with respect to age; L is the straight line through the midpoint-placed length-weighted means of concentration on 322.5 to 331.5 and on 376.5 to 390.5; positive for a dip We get -3.1 yr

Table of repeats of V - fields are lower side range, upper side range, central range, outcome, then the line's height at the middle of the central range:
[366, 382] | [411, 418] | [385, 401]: 1.8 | 118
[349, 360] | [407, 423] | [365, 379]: 1.9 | 137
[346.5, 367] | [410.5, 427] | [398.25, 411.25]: 0.8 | 128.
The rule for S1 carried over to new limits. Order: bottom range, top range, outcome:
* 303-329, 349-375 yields 0.84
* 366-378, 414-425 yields 1.06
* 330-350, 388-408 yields 0.78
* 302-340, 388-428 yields 0.76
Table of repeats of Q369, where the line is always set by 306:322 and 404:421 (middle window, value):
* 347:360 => 0.3 yr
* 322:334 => 0.5 yr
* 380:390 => 2.8 yr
